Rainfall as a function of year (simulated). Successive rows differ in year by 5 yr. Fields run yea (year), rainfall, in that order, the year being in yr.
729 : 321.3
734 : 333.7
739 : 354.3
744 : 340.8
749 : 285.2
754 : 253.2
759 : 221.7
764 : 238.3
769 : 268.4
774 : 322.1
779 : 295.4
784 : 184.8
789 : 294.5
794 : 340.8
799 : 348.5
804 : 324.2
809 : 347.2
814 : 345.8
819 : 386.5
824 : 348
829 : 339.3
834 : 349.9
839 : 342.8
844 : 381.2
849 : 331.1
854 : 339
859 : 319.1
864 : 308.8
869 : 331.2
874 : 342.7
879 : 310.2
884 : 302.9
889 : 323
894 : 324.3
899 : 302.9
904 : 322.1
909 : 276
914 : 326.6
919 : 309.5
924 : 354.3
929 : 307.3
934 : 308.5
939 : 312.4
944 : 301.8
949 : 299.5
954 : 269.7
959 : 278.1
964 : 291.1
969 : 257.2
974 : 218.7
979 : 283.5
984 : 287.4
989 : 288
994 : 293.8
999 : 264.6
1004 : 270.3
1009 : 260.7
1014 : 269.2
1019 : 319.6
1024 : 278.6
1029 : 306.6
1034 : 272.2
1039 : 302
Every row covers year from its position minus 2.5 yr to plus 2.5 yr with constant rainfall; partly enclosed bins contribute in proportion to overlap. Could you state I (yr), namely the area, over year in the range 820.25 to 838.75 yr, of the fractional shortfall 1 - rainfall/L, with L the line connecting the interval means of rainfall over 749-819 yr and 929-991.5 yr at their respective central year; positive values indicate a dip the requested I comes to -3.6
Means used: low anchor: 294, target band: 348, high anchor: 284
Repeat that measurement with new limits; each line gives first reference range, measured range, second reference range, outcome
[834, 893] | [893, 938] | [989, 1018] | -0.6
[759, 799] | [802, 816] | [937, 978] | -3.1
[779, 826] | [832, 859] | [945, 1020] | -3.0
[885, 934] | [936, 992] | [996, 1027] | 2.7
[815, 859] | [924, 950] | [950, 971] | -1.8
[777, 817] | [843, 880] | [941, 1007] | -4.1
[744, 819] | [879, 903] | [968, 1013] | -2.7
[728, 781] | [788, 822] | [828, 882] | -3.1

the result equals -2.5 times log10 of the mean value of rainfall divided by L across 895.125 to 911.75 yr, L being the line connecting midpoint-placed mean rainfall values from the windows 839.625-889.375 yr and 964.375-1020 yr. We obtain 0.035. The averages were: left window 330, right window 273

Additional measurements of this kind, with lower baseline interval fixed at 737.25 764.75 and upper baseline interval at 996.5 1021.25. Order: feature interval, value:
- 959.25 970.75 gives 0.006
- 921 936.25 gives -0.161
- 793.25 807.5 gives -0.198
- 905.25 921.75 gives -0.101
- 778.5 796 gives 0.027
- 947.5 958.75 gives -0.016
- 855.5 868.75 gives -0.140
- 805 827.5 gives -0.249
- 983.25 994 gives -0.047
